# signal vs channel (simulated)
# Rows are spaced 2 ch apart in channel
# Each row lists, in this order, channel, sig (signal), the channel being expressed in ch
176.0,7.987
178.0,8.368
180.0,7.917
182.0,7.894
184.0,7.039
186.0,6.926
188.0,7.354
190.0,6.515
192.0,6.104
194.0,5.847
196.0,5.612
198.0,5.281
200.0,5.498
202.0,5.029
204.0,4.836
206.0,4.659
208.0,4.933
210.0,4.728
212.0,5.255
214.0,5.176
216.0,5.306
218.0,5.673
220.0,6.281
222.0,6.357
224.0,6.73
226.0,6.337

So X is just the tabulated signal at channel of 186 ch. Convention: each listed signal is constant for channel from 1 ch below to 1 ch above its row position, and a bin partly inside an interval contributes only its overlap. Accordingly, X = 6.926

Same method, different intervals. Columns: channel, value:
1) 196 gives 5.612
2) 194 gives 5.847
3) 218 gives 5.673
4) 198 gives 5.281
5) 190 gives 6.515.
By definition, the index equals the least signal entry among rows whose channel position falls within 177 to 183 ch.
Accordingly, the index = 7.894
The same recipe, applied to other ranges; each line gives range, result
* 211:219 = 5.176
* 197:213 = 4.659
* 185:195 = 5.847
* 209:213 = 4.728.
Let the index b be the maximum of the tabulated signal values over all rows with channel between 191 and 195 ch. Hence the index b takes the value 6.104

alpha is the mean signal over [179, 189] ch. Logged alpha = 7.43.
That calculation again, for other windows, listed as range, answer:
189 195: 6.16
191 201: 5.67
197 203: 5.27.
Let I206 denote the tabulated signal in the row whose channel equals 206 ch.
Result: 4.659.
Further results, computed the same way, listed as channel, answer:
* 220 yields 6.281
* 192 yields 6.104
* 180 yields 7.917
